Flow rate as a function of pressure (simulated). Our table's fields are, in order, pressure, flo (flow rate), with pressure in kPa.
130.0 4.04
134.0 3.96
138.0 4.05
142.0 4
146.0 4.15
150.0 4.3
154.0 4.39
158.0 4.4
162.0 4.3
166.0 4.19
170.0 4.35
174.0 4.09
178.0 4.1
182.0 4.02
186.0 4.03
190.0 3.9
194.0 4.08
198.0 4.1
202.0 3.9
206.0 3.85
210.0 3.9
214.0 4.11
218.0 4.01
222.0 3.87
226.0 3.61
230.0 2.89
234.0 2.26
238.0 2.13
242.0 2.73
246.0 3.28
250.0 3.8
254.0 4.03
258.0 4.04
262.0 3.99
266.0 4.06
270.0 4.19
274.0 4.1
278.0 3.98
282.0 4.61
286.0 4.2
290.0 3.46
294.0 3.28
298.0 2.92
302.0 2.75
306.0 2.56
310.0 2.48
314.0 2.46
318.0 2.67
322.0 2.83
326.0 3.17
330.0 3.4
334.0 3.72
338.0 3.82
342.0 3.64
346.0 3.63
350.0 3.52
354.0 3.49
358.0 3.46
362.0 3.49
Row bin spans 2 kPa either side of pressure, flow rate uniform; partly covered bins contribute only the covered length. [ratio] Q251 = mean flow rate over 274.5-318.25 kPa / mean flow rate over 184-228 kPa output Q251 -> 0.83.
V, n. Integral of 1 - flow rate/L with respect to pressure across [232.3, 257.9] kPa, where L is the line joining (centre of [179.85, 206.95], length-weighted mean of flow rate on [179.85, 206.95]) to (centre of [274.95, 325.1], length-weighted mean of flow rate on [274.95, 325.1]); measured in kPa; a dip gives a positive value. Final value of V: 3.4 kPa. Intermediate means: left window 3.99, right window 3.2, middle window 3.12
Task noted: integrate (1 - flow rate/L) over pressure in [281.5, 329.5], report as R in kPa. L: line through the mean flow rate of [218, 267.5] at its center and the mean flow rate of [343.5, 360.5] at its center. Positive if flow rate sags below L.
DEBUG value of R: 5.5 kPa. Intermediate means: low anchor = 3.41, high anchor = 3.53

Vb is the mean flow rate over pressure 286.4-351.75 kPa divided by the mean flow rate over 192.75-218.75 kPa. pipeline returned 0.79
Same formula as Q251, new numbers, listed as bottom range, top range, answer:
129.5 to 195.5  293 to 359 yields 0.76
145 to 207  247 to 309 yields 0.89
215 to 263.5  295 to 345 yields 0.90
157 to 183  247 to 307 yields 0.89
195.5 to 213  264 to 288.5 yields 1.06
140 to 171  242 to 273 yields 0.90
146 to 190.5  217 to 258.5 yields 0.78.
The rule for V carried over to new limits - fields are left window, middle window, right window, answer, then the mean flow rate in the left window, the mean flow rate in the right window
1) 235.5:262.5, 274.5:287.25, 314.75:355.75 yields -3.3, 3.38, 3.36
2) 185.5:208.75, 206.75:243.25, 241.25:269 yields 5.4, 3.97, 3.77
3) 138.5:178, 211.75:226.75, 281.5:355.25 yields -0.2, 4.23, 3.27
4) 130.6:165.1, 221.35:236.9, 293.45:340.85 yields 2.5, 4.19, 3.01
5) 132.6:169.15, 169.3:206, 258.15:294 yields 1.0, 4.2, 4.03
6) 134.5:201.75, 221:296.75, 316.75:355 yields 2.7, 4.14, 3.4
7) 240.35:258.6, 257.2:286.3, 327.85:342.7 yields -4.6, 3.56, 3.64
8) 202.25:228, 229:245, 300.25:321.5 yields 4.8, 3.89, 2.6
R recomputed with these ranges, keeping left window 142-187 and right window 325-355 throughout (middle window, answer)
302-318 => 4.9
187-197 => 0.2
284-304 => 2.2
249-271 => -0.9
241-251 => 1.6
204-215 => 0.3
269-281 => -1.0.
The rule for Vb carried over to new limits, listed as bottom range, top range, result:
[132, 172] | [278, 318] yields 0.76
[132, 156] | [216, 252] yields 0.77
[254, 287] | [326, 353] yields 0.87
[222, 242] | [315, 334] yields 1.08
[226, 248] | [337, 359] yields 1.31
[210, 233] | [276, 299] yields 1.03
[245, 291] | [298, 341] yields 0.75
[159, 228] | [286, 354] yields 0.79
